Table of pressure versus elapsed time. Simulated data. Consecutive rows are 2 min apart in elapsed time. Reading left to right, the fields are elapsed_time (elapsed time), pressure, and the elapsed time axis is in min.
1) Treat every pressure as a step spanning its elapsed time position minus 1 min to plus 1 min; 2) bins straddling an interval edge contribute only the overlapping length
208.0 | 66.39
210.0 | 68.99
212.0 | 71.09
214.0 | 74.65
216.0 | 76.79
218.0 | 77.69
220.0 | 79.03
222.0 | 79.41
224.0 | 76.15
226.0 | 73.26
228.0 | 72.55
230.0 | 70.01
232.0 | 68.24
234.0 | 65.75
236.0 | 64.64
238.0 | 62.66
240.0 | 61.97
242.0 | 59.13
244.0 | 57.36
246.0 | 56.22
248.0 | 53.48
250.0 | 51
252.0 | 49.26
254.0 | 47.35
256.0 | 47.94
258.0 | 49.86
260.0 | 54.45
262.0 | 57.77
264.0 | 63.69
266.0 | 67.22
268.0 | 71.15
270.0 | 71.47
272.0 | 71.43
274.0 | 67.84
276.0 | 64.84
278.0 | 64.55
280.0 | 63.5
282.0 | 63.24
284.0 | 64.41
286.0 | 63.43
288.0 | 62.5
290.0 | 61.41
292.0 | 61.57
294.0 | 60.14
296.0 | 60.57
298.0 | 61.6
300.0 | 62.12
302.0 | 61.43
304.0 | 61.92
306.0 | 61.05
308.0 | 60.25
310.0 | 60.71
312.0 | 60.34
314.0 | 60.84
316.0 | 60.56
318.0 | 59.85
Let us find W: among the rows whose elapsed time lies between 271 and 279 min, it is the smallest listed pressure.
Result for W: 64.55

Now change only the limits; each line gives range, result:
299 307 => 61.05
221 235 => 65.75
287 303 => 60.14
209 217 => 68.99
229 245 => 57.36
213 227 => 73.26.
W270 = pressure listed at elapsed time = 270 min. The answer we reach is 71.47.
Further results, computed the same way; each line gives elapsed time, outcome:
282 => 63.24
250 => 51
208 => 66.39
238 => 62.66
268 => 71.15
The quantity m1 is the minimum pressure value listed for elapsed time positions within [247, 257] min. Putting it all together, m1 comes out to 47.35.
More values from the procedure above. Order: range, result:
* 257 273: 49.86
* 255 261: 47.94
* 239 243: 59.13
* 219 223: 79.03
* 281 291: 61.41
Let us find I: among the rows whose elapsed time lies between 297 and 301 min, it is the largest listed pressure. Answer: 62.12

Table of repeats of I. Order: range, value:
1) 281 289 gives 64.41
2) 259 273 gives 71.47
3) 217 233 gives 79.41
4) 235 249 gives 64.64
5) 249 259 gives 51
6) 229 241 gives 70.01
